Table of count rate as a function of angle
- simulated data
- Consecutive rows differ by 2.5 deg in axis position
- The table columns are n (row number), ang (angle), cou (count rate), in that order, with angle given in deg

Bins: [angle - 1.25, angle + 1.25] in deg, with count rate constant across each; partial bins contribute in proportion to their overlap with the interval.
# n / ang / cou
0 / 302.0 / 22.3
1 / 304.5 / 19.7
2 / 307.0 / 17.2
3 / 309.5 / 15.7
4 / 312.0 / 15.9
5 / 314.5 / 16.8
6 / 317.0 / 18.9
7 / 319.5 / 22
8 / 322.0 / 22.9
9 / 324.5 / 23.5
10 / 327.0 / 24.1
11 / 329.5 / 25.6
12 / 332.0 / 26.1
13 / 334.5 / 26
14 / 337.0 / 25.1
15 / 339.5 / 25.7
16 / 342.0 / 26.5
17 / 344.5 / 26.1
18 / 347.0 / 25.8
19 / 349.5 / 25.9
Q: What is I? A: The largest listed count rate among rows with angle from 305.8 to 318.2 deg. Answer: 18.9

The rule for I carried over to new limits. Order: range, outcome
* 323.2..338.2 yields 26.1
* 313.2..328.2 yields 24.1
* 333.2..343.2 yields 26.5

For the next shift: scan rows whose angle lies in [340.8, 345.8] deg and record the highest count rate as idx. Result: 26.5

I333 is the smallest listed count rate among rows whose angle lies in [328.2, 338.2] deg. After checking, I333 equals 25.1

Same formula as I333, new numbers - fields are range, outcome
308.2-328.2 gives 15.7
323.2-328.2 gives 23.5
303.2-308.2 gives 17.2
